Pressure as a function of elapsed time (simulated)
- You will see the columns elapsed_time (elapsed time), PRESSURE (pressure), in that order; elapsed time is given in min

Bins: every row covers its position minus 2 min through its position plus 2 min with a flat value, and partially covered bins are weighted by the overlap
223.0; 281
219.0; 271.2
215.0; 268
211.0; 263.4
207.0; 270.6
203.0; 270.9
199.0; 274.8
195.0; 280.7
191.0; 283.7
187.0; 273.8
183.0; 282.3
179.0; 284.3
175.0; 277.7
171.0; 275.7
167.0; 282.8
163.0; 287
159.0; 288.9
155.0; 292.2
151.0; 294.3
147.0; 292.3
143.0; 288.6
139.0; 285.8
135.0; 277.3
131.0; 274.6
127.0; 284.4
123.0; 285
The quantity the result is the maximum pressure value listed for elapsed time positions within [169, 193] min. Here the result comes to 284.3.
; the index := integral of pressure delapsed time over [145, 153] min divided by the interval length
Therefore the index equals 293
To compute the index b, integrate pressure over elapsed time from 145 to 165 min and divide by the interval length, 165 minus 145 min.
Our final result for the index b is 291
